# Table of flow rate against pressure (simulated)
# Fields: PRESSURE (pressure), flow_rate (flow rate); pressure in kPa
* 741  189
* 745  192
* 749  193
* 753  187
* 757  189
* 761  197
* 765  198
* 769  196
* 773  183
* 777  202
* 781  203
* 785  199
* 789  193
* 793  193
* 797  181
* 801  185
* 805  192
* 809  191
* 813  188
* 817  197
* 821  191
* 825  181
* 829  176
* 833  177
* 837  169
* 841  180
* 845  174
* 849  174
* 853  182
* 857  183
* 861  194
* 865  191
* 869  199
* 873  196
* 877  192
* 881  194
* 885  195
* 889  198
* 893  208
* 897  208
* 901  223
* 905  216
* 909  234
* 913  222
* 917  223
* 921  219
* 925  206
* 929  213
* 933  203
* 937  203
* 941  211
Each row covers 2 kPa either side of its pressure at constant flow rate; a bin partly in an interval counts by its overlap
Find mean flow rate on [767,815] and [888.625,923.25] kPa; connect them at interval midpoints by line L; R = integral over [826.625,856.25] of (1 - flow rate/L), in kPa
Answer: 3.9 kPa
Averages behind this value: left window 192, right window 218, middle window 176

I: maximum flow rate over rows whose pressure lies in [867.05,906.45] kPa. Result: 223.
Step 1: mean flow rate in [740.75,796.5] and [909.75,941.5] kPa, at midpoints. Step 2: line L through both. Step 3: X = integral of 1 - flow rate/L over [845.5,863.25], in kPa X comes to 1.90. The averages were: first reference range 194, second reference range 213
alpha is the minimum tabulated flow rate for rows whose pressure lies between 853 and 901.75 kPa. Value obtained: 182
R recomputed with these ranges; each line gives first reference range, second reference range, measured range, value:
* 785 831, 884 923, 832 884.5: 4.4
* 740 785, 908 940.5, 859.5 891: 2.0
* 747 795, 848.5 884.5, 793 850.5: 2.8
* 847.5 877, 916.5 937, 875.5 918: -2.0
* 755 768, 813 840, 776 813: -0.8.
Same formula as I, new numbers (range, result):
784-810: 199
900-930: 234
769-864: 203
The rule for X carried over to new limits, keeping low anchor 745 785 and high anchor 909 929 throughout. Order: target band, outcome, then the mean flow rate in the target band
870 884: 1.16 kPa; 194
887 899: 0.56 kPa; 205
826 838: 1.75 kPa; 175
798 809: 0.67 kPa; 188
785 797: 0.39 kPa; 192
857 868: 0.97 kPa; 191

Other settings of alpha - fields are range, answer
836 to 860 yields 169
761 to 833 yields 176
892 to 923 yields 208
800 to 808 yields 185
